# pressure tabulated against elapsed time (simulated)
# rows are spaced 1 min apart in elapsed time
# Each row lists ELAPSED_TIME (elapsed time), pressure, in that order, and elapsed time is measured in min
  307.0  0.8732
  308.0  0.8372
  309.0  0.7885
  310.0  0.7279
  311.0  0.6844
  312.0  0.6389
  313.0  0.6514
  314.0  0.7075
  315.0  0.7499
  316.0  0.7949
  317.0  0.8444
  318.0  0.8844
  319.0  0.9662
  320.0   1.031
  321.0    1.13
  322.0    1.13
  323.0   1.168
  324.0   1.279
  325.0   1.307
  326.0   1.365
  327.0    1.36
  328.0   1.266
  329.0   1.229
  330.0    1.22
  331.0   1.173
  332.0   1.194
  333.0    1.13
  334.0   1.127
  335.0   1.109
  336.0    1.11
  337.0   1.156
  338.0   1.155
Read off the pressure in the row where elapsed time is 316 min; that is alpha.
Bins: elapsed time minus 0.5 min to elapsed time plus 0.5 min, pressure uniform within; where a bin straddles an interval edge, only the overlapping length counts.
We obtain 0.7949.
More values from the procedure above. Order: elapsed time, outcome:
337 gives 1.156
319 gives 0.9662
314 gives 0.7075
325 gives 1.307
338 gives 1.155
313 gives 0.6514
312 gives 0.6389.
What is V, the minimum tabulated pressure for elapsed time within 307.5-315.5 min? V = 0.6389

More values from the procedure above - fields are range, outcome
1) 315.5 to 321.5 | 0.7949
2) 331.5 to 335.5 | 1.109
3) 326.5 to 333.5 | 1.13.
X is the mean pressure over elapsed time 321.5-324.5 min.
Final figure 1.19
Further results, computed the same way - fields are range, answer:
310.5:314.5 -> 0.671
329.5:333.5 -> 1.18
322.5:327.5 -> 1.3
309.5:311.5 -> 0.706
